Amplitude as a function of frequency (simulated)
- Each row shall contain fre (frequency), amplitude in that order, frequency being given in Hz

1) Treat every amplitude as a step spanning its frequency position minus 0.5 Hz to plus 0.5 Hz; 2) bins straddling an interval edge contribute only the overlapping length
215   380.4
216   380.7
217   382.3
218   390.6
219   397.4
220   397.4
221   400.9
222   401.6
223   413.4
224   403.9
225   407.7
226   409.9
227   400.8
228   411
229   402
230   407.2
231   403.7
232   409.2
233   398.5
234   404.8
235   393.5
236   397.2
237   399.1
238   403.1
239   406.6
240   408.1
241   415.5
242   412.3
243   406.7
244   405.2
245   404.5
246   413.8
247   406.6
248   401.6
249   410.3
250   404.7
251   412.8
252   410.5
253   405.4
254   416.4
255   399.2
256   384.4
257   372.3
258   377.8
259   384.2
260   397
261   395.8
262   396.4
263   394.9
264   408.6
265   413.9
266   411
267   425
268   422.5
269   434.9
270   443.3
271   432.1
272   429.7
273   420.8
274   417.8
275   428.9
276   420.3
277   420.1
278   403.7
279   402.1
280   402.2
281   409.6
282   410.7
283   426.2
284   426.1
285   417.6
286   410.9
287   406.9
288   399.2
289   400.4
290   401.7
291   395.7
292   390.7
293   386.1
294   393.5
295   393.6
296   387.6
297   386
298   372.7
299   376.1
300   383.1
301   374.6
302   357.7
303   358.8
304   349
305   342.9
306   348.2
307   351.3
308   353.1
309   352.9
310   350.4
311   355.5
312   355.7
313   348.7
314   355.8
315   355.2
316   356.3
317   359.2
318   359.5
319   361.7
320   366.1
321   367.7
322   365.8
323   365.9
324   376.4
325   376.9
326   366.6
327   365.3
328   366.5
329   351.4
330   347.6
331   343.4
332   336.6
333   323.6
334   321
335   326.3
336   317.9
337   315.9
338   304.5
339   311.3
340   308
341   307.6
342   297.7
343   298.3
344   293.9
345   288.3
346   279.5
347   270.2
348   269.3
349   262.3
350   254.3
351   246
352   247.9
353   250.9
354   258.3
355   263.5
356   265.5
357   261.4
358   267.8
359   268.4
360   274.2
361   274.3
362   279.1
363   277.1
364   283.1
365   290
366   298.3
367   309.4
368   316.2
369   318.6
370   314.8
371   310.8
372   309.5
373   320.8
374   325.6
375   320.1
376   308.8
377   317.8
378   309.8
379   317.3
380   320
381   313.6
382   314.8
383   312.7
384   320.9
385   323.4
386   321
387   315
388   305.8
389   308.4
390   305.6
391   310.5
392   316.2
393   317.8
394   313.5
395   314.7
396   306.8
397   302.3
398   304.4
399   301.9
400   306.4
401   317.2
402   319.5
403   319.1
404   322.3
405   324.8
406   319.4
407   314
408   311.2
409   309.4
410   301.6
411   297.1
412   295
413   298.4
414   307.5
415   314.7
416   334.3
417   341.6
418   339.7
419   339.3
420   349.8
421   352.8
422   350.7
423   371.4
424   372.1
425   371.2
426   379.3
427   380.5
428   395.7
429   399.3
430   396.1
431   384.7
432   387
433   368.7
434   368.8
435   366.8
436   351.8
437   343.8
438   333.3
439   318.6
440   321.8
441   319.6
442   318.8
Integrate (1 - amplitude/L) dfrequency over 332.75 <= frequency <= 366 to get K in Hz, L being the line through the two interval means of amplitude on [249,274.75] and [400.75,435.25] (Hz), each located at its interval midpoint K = 7.9 Hz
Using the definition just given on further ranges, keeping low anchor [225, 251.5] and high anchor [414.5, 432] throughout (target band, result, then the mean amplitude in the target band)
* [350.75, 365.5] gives 4.3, 268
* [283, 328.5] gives 2.0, 374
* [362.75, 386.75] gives 4.0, 312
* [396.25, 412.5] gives 2.6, 310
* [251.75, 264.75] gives 0.2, 396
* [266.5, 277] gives -0.8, 427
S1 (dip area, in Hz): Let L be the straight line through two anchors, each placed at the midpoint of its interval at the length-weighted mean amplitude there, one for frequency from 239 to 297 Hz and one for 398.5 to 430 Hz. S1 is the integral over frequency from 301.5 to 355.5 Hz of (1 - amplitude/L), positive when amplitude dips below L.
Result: 7.2 Hz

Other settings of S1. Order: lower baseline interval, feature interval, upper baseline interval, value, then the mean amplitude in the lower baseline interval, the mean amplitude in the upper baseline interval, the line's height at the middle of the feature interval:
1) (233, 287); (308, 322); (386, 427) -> 0.7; 409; 323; 377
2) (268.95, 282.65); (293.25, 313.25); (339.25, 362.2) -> 0.1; 419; 274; 366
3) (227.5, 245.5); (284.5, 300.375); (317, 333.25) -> -0.7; 405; 359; 376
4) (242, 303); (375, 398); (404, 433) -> 2.8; 404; 344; 357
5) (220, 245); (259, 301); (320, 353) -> -4.8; 405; 318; 365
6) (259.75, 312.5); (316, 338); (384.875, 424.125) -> 1.1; 395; 319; 369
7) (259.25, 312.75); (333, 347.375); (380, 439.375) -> 2.5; 395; 332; 367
